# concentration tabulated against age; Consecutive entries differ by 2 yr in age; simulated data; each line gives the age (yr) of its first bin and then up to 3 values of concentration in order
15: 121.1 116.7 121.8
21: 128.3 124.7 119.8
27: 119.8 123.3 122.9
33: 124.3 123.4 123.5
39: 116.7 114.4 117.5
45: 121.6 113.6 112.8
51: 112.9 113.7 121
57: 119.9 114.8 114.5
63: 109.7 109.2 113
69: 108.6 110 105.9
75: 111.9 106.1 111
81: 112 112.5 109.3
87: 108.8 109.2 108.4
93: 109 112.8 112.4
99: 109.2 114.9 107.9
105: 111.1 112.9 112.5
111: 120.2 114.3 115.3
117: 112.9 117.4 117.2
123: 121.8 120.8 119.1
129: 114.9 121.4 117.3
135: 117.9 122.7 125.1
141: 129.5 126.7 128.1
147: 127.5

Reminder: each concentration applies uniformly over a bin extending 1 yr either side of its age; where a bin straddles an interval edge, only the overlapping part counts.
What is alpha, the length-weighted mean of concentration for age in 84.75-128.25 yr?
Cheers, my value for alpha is 114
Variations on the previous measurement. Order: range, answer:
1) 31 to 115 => 113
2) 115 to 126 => 118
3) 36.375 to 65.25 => 116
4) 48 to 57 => 116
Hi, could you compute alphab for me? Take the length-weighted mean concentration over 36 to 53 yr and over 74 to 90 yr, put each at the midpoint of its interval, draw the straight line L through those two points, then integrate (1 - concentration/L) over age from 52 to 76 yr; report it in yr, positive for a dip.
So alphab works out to 0.1 yr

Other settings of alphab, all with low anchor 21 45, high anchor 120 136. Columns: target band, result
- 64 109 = 3.6 yr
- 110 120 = 0.3 yr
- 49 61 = 0.5 yr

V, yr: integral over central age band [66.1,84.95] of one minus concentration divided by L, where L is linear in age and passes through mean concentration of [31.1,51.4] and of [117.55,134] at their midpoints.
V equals 1.34 yr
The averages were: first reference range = 118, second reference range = 119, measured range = 110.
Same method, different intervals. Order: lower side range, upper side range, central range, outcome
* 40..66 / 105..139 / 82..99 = 0.9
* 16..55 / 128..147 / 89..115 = 2.1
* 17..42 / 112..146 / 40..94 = 3.9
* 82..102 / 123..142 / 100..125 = 0.2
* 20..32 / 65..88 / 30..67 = 0.1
